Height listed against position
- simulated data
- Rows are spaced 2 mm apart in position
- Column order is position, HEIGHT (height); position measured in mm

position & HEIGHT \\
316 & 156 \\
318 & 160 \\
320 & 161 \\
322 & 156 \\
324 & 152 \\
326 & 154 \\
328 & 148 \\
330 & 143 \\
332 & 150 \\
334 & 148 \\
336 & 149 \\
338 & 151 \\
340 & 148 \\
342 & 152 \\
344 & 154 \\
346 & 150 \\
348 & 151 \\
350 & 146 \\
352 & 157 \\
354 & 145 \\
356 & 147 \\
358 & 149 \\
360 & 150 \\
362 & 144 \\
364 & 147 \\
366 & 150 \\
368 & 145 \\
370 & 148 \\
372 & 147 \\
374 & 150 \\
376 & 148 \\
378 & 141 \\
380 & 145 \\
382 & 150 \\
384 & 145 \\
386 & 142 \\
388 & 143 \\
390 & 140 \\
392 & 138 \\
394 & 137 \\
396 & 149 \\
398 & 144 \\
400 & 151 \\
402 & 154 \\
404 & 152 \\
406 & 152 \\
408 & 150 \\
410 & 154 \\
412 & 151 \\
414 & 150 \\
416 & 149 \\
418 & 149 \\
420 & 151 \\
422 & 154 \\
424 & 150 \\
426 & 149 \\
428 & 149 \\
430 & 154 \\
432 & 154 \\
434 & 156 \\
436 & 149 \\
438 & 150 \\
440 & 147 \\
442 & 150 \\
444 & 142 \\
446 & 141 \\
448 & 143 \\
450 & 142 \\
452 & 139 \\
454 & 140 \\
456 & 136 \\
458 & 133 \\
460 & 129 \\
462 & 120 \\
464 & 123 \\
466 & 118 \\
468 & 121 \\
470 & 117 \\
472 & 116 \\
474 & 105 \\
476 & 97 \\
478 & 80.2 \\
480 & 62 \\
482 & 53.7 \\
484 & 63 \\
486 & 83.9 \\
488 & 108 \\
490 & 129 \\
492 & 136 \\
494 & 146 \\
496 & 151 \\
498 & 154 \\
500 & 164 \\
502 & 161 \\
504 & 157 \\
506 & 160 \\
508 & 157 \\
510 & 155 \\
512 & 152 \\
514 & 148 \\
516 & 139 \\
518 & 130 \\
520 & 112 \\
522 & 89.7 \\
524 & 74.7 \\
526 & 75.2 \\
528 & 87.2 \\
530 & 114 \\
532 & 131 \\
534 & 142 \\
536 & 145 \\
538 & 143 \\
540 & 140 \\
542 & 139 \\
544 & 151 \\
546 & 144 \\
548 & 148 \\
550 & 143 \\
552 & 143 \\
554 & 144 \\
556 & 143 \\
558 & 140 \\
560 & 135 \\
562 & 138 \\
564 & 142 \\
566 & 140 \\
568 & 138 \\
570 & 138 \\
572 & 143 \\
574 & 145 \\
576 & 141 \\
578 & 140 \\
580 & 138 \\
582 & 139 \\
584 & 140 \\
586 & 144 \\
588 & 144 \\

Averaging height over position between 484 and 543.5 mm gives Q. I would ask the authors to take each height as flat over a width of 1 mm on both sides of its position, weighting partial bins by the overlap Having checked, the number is 131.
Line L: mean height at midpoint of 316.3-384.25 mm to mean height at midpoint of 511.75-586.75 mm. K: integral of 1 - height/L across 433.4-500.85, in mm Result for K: 7.52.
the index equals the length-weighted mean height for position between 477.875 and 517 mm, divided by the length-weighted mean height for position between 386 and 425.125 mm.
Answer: 0.87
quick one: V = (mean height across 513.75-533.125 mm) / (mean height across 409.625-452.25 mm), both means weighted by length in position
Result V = 0.7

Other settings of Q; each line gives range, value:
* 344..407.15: 147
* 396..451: 150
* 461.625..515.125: 124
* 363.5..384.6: 147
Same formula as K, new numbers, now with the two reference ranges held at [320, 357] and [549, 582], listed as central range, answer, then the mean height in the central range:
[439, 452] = 0.2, 144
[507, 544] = 4.0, 127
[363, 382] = 0.2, 147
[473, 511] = 5.7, 122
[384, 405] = 0.4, 145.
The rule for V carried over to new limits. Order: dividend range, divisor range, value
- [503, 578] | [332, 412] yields 0.92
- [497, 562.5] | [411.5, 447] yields 0.91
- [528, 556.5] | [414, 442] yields 0.92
